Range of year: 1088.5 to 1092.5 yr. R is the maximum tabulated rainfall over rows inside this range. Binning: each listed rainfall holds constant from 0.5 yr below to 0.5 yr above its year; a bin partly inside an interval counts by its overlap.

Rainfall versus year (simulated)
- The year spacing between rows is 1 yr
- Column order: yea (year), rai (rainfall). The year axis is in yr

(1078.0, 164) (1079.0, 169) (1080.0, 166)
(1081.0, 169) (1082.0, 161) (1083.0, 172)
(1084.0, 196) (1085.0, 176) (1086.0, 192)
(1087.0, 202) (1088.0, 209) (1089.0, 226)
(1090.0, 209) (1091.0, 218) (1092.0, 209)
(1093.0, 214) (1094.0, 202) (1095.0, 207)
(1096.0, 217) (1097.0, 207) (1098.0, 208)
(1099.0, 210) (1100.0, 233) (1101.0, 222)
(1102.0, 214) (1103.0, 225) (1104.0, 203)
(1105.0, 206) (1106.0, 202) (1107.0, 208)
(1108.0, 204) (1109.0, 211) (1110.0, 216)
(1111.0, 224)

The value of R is 226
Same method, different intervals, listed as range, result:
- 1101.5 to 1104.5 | 225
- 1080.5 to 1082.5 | 169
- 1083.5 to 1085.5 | 196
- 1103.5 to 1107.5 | 208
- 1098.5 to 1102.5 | 233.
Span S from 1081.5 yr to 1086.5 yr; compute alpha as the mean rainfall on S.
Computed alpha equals 179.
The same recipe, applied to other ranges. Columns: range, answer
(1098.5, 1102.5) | 220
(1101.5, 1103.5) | 220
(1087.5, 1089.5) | 218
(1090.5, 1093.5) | 214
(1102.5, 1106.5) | 209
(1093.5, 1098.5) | 208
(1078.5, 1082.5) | 166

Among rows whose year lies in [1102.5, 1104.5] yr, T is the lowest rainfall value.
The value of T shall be 203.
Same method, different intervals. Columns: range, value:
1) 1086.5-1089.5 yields 202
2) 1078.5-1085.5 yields 161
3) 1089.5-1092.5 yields 209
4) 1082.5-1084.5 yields 172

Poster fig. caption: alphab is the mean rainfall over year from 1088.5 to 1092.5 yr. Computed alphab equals 216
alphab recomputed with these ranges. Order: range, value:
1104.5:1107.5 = 205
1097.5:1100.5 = 217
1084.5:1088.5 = 195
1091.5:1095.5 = 208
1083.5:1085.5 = 186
